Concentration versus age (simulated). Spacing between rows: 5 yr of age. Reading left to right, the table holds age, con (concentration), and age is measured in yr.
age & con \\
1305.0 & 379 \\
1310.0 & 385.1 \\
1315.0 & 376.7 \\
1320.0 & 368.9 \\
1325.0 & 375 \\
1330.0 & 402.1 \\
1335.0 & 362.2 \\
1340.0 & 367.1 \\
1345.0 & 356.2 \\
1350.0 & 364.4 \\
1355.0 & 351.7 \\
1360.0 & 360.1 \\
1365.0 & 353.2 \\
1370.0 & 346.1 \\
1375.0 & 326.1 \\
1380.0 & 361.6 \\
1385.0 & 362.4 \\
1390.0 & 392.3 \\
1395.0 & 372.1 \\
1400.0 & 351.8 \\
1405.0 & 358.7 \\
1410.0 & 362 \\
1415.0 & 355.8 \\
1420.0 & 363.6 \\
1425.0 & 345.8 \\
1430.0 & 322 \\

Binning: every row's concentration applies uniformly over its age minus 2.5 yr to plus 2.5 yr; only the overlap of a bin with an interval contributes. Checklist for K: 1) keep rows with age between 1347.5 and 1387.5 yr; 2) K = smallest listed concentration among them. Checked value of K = 326.1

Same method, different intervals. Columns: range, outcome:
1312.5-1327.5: 368.9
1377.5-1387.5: 361.6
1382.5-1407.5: 351.8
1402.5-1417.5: 355.8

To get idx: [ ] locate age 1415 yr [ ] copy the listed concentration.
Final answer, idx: 355.8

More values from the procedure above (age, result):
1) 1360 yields 360.1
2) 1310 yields 385.1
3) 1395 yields 372.1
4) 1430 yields 322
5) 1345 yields 356.2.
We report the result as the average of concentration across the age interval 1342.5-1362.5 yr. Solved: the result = 358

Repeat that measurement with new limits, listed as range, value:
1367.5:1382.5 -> 345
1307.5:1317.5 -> 381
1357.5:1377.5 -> 346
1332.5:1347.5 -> 362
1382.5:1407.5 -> 367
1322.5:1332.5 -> 389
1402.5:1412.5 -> 360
